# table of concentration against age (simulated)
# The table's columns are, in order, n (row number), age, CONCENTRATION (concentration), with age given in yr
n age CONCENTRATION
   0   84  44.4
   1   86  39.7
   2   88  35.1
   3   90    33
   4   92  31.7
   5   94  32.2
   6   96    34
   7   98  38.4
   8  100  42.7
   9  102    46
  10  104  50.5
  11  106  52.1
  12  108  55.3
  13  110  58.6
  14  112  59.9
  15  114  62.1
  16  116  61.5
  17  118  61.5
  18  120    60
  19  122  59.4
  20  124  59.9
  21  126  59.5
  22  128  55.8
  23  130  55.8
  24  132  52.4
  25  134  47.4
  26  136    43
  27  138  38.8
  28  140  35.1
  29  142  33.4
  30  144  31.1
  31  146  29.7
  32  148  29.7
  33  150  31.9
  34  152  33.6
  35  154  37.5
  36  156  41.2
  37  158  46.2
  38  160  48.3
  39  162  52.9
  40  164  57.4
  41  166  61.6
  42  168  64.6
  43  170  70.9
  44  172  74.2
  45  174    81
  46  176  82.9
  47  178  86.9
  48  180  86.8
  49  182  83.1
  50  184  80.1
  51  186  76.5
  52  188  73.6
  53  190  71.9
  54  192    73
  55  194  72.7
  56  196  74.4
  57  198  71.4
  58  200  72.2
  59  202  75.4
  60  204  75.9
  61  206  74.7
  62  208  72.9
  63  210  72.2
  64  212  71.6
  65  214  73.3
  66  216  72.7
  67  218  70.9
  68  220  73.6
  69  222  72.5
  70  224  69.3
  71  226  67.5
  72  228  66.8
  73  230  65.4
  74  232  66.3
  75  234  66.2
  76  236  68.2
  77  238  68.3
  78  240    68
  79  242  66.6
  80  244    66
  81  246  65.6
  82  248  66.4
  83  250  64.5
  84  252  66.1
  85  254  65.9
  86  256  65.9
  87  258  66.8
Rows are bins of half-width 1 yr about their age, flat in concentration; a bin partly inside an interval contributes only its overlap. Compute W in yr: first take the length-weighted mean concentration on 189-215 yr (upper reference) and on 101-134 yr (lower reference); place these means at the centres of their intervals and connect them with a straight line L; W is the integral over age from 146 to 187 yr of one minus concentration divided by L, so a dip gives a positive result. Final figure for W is 3.9 yr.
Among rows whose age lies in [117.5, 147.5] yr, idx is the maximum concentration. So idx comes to 61.5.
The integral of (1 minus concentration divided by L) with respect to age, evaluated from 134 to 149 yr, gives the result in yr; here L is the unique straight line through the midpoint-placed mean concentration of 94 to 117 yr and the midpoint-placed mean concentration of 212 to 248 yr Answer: 5.5 yr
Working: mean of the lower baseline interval 50.2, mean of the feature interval 35.3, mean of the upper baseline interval 68.7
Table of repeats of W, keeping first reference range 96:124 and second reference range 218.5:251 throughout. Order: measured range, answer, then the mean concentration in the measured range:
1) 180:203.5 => -4.71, 75.5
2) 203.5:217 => -1.73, 73.2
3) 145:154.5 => 4.25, 32.2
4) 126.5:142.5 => 2.97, 46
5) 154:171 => 1.55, 54.3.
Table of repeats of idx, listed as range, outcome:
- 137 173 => 74.2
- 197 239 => 75.9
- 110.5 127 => 62.1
